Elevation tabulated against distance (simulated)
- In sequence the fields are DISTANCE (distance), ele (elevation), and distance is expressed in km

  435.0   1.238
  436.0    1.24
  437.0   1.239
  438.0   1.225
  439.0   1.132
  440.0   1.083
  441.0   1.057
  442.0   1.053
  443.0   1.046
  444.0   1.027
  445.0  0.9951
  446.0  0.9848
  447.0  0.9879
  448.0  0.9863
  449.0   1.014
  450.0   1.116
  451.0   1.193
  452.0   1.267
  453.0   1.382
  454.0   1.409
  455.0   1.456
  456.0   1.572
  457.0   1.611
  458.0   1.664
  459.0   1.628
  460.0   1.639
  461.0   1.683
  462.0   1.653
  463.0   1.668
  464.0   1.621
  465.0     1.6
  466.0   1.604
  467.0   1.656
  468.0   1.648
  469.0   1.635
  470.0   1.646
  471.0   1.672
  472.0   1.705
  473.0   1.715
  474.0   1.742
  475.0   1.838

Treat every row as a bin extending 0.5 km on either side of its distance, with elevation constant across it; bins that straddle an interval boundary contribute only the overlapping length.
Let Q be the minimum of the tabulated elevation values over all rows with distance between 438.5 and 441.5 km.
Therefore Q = 1.057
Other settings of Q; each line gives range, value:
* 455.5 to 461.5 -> 1.572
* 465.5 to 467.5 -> 1.604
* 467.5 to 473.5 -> 1.635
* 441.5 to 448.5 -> 0.9848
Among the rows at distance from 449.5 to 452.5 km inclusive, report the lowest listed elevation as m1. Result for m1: 1.116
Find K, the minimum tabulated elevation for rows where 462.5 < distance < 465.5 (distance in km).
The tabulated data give 1.6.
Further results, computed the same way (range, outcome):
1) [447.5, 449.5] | 0.9863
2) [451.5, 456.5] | 1.267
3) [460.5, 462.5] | 1.653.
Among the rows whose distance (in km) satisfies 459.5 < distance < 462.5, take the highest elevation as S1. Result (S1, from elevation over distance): 1.683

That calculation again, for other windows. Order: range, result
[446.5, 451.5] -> 1.193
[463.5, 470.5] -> 1.656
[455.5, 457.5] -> 1.611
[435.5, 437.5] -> 1.24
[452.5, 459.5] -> 1.664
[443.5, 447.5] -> 1.027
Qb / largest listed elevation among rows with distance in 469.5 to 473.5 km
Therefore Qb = 1.715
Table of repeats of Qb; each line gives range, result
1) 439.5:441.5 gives 1.083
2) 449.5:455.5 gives 1.456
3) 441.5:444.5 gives 1.053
